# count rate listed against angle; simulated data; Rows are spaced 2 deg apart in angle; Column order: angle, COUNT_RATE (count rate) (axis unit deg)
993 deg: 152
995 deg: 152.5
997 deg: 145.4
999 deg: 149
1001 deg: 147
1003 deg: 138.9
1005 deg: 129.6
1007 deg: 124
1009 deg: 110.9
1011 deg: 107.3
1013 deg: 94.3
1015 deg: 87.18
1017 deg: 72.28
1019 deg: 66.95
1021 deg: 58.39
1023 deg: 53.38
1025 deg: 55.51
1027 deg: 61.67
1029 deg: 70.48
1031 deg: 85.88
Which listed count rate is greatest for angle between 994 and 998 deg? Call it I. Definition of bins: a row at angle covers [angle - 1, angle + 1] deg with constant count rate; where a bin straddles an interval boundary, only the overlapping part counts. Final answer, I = 152.5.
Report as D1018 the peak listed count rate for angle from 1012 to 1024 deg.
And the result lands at 94.3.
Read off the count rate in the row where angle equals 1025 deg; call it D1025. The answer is 55.51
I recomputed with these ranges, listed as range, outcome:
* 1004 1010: 129.6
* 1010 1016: 107.3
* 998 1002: 149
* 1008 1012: 110.9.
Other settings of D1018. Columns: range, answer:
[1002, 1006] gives 138.9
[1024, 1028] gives 61.67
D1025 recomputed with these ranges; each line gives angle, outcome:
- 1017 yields 72.28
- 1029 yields 70.48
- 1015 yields 87.18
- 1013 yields 94.3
